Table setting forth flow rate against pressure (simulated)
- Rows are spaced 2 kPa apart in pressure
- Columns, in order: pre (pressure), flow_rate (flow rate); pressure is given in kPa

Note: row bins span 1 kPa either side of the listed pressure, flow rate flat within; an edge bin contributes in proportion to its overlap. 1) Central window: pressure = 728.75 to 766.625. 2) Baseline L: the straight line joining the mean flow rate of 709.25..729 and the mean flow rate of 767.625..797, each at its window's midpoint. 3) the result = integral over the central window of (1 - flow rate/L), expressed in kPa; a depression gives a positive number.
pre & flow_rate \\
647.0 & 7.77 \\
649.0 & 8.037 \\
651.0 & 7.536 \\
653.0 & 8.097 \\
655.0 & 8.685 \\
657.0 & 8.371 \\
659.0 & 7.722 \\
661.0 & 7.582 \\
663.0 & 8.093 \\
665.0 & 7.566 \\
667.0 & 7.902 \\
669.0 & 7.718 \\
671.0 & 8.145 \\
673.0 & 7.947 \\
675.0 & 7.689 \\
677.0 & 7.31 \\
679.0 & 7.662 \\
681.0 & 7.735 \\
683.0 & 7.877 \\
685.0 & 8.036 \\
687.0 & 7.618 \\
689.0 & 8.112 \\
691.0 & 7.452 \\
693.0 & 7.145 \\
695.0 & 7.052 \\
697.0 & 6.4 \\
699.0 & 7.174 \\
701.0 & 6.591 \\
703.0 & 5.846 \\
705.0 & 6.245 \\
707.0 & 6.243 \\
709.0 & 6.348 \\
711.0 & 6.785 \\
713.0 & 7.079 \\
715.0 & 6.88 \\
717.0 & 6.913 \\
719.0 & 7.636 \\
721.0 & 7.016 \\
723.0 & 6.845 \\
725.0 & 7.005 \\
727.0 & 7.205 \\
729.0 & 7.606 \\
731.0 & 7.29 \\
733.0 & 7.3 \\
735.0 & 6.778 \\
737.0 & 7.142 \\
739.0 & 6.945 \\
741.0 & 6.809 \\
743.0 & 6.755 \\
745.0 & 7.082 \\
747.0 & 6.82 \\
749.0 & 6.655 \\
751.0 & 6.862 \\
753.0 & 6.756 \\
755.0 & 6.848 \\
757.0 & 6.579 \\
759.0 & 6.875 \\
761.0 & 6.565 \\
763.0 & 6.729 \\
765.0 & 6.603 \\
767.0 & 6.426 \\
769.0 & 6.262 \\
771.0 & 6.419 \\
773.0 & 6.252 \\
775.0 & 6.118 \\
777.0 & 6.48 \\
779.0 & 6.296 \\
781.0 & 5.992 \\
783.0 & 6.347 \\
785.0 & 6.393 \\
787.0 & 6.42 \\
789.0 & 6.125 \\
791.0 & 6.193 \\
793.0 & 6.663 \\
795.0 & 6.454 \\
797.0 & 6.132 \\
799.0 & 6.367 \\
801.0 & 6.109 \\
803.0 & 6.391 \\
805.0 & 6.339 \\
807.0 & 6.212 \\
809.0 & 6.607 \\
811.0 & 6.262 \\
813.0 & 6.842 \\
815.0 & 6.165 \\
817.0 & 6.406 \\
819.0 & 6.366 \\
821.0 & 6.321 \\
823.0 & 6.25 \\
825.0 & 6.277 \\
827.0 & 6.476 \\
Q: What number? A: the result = -0.9 kPa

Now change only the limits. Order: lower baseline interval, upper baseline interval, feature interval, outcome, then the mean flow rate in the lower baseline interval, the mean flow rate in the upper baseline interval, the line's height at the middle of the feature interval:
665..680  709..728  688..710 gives 1.6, 7.75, 7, 7.32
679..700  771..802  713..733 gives -0.3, 7.47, 6.29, 7.06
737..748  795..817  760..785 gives 1.0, 6.91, 6.35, 6.64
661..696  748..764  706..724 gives 1.0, 7.71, 6.73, 7.25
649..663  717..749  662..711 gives 2.1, 8.01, 7.06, 7.63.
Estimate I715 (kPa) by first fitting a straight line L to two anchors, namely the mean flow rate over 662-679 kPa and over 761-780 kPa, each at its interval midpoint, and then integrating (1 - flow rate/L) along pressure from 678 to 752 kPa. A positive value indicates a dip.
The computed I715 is 1.2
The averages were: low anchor 7.79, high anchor 6.41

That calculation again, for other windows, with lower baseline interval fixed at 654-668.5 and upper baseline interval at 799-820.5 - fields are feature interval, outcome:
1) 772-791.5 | 1.19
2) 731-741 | 0.18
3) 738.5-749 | 0.34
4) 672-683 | 0.16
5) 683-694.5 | 0.03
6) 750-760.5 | 0.28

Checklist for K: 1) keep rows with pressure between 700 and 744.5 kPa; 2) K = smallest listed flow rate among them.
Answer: 5.846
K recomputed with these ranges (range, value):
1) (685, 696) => 7.052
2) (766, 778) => 6.118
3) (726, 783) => 5.992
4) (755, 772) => 6.262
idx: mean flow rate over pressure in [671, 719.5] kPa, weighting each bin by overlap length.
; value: 7.17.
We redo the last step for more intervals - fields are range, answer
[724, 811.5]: 6.6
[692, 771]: 6.82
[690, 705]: 6.77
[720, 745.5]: 7.06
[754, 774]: 6.56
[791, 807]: 6.33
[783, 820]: 6.36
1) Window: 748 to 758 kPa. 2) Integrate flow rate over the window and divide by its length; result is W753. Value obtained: 6.74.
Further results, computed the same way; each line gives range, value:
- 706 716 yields 6.67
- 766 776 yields 6.3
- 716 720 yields 7.27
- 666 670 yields 7.81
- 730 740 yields 7.09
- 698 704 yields 6.54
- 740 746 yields 6.88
